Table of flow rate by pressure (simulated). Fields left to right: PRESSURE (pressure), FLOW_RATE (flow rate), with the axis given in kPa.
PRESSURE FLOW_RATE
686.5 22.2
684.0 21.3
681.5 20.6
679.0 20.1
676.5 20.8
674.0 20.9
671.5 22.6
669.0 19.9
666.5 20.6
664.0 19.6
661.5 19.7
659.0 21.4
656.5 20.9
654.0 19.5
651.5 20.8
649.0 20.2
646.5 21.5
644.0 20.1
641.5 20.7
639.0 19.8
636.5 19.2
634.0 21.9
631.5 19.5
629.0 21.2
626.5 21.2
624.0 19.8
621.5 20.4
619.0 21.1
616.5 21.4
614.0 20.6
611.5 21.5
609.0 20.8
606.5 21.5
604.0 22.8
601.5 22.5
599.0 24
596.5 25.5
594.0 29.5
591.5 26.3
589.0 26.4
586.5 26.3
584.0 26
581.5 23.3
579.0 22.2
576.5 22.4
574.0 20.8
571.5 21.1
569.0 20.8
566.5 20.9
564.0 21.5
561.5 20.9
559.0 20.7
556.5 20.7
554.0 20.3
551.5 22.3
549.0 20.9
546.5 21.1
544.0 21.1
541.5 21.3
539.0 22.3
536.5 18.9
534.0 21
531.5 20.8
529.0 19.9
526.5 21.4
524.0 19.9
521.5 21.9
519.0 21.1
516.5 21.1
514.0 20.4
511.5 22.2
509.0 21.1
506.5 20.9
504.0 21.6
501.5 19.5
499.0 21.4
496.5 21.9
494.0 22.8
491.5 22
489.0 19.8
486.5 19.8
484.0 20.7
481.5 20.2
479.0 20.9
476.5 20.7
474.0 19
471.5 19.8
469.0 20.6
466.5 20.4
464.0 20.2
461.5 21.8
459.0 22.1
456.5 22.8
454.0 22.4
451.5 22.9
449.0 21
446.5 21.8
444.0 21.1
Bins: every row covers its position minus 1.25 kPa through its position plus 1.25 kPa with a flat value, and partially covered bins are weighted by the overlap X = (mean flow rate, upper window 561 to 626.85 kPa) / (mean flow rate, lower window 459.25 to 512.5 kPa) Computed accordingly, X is 1.1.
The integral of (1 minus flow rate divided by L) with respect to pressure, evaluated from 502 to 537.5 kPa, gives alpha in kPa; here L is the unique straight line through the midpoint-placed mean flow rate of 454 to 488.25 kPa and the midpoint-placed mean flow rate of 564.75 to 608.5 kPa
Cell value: 1.7 kPa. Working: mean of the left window 20.7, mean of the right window 23.6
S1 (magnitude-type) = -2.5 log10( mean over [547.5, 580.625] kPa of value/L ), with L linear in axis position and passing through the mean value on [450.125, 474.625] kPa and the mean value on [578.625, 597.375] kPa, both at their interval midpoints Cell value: 0.18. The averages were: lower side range 21.3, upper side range 25.9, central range 21.2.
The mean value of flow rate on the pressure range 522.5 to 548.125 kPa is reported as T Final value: 20.8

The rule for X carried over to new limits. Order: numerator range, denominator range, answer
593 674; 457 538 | 1.02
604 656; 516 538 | 1.00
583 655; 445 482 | 1.05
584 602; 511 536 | 1.24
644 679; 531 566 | 0.98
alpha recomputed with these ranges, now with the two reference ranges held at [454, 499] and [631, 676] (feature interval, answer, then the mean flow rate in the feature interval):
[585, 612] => -4.9 kPa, 24.4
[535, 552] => -0.2 kPa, 21.1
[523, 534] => 0.1 kPa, 20.6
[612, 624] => -0.1 kPa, 20.8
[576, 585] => -1.2 kPa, 23.5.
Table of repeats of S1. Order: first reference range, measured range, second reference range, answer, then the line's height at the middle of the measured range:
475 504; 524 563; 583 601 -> 0.14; 23.7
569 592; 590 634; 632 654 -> -0.01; 22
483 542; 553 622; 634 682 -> -0.09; 20.7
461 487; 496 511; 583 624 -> 0.00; 21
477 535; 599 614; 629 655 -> -0.07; 20.5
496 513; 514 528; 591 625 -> 0.02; 21.4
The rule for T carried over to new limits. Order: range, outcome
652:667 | 20.3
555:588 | 22.1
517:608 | 22.2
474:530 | 20.9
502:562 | 21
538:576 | 21.1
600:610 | 22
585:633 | 22.8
